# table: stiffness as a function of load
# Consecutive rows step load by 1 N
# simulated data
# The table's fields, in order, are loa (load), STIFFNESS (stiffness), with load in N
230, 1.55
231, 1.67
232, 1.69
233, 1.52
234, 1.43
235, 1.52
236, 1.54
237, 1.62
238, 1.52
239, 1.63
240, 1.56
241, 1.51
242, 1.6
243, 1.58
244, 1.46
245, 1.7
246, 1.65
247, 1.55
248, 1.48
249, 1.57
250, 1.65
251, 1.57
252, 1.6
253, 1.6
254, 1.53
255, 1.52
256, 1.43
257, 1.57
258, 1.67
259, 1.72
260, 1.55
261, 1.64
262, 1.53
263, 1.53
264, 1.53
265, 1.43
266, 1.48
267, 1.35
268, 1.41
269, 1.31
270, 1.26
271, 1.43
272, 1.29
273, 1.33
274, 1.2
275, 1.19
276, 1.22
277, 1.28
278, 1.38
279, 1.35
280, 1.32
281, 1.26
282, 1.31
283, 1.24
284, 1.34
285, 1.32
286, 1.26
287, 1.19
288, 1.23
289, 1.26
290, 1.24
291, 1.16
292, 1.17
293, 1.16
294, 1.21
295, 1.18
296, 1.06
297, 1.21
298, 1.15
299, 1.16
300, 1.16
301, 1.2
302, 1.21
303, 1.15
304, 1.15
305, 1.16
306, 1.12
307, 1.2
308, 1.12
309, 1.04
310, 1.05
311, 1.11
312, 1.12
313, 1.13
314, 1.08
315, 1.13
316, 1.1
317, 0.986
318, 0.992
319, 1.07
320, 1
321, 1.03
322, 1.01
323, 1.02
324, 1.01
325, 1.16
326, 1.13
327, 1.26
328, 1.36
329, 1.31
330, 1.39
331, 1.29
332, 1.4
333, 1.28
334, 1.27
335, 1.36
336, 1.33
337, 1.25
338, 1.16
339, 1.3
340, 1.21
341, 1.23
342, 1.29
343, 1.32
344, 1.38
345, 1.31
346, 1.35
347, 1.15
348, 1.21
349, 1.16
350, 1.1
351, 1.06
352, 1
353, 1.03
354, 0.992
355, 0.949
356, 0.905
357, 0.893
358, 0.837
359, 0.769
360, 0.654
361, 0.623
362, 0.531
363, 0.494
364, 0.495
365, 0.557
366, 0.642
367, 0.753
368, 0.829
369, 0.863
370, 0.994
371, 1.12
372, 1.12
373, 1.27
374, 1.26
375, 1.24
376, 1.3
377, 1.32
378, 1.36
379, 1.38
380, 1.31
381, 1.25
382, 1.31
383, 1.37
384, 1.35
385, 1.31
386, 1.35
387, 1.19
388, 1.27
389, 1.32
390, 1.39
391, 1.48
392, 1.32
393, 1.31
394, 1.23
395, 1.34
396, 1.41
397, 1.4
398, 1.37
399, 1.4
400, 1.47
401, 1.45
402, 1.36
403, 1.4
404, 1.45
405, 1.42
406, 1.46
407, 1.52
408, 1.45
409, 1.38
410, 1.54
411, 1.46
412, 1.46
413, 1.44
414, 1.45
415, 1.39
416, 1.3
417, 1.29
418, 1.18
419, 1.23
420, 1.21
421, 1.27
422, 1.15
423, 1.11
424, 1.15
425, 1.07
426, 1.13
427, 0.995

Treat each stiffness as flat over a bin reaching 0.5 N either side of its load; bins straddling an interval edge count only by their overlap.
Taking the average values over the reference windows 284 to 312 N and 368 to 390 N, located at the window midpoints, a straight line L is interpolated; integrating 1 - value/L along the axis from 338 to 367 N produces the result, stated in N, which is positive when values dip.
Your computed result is 5.7 N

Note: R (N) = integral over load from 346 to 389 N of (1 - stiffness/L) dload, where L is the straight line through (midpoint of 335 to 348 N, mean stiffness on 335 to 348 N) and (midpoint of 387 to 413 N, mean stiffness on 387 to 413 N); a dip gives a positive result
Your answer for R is 9.3 N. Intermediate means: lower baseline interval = 1.27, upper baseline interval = 1.4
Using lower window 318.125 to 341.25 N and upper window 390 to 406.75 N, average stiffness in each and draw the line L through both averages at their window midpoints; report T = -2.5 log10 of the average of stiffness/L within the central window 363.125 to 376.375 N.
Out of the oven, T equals 0.37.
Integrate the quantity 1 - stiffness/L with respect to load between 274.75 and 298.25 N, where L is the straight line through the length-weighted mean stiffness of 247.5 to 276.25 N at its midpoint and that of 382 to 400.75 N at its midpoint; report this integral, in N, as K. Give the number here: 3.4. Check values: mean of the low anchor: 1.47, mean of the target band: 1.24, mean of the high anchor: 1.35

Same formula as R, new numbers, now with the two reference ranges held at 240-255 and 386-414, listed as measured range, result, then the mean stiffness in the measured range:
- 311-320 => 2.5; 1.07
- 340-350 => 1.4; 1.26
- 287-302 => 3.3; 1.18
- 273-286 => 2.1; 1.28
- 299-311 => 2.9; 1.14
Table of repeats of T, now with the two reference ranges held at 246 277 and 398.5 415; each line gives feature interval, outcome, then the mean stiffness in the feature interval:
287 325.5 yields 0.29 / 1.12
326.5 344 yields 0.13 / 1.3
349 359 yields 0.44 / 0.973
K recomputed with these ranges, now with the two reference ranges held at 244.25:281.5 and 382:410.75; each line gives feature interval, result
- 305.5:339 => 6.2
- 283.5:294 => 1.6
